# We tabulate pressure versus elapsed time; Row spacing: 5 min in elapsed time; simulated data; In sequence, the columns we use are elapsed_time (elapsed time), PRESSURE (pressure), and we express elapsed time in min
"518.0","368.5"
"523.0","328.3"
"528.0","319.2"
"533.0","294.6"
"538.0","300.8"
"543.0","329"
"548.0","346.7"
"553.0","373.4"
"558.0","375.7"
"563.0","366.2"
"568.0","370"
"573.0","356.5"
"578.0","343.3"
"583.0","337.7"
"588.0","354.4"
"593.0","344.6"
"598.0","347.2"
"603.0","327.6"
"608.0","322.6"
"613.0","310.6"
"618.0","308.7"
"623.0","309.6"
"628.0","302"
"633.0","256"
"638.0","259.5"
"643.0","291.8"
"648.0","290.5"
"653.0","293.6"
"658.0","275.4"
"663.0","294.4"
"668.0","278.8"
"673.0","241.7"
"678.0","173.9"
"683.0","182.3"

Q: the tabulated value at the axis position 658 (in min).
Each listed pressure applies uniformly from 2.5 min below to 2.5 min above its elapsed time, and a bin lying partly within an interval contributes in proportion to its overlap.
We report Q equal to 275.4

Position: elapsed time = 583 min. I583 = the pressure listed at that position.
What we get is 337.7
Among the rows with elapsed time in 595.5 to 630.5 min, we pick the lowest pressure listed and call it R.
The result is 302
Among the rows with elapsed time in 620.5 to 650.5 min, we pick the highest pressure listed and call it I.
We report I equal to 309.6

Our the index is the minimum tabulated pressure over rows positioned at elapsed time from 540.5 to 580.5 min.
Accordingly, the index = 329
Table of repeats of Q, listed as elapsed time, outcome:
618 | 308.7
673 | 241.7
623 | 309.6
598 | 347.2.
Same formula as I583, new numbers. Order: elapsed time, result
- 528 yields 319.2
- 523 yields 328.3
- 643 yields 291.8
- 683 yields 182.3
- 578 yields 343.3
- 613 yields 310.6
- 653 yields 293.6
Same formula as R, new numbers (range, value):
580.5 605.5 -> 327.6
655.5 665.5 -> 275.4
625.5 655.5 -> 256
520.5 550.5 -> 294.6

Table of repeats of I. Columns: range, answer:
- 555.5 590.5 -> 375.7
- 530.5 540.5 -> 300.8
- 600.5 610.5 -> 327.6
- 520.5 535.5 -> 328.3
